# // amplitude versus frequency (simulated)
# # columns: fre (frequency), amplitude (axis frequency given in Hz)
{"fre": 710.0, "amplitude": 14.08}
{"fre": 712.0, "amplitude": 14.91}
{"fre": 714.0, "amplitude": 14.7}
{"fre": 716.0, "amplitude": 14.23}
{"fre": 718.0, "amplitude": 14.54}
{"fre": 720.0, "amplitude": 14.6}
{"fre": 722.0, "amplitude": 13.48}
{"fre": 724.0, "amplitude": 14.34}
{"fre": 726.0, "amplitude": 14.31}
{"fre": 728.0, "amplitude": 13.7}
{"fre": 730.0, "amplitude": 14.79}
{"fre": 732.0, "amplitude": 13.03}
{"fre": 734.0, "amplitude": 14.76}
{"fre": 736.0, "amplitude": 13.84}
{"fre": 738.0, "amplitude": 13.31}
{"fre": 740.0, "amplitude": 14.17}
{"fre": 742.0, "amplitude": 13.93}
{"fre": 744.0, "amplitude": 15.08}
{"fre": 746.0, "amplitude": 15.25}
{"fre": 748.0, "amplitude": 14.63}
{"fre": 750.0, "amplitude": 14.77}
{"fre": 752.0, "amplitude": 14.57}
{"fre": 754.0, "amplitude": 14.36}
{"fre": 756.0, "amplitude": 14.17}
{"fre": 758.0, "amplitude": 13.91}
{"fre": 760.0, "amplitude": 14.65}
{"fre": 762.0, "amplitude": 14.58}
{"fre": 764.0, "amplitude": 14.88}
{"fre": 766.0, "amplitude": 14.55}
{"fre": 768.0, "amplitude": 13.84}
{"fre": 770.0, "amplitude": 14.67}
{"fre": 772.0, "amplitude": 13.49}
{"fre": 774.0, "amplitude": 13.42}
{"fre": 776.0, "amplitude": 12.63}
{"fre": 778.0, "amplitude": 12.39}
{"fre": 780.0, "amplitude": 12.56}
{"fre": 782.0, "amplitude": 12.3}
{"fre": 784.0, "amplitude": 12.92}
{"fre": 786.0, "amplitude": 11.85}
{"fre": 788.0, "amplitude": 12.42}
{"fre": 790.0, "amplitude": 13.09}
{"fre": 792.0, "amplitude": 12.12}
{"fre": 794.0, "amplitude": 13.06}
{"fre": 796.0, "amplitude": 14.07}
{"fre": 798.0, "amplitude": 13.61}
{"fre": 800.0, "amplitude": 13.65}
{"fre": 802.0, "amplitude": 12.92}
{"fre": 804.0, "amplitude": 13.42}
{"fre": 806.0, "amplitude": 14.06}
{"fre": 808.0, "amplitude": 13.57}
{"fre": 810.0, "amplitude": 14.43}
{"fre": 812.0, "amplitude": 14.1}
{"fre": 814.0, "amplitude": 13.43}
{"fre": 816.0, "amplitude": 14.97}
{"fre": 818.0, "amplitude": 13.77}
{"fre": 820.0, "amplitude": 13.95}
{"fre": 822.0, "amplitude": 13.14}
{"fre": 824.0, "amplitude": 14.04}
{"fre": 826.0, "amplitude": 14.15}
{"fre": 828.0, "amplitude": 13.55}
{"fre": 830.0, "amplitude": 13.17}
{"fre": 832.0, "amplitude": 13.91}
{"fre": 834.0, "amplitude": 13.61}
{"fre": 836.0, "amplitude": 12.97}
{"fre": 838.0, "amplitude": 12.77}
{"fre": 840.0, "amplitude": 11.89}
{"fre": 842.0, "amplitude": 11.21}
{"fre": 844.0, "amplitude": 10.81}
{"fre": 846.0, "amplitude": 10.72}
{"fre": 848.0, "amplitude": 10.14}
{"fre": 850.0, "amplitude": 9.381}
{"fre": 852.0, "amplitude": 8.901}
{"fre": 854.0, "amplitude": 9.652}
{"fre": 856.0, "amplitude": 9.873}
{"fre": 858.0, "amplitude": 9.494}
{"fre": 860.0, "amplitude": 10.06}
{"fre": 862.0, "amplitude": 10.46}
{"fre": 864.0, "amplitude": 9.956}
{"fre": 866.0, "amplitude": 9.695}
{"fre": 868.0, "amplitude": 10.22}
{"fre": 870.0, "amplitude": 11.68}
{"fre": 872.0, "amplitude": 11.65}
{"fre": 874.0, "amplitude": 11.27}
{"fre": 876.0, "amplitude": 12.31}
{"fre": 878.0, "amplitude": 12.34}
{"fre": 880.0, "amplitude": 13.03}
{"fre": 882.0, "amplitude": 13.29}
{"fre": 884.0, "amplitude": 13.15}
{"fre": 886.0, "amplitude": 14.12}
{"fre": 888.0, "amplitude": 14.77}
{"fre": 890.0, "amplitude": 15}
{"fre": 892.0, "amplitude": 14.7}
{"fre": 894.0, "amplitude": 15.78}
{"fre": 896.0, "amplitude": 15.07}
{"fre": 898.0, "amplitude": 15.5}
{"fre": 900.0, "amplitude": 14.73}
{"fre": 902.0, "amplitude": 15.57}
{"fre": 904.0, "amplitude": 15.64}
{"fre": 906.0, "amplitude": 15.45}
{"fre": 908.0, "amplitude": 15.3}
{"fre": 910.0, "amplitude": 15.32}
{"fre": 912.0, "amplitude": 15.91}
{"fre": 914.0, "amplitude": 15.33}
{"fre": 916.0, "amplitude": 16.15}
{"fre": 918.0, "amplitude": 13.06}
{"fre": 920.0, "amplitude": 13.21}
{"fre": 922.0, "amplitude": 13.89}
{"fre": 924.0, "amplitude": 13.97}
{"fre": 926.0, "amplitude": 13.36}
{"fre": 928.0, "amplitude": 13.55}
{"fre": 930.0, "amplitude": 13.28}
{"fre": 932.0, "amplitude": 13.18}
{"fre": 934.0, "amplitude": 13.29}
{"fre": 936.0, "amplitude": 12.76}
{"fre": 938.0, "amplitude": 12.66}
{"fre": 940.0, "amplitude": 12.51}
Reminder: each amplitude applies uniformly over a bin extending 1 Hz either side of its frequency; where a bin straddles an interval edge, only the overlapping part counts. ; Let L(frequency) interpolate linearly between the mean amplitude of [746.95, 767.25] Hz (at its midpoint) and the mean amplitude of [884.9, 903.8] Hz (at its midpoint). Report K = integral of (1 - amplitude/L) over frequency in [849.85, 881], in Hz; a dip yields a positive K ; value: 8.9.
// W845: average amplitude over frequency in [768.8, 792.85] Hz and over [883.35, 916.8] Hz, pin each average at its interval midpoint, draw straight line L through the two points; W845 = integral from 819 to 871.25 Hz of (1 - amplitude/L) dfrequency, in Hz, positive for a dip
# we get 9.4 Hz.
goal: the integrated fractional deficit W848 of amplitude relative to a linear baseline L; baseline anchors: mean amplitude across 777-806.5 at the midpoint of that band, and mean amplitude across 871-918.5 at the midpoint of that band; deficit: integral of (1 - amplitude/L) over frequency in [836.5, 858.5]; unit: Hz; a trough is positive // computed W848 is 5.11 Hz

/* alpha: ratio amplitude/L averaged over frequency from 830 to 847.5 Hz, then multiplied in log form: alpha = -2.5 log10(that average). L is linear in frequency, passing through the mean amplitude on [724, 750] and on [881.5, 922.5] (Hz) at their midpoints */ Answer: 0.19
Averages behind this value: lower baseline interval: 14.3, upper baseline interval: 14.8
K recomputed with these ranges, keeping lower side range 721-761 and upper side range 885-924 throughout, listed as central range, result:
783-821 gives 2.8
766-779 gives 0.8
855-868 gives 4.2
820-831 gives 0.7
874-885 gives 1.6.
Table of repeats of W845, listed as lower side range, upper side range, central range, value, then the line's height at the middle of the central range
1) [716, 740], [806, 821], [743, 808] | 1.71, 14.1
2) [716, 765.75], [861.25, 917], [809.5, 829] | 0.08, 14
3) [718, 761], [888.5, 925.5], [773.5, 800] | 3.01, 14.5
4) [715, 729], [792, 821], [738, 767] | -1.00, 14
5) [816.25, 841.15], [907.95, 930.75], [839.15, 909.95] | 7.71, 13.9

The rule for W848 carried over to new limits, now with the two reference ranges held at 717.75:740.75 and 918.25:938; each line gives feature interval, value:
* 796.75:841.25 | 0.48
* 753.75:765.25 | -0.40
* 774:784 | 0.91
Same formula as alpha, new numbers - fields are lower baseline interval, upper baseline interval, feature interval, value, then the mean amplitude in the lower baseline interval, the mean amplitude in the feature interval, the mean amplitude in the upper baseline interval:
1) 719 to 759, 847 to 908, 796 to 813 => -0.026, 14.2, 13.7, 12.5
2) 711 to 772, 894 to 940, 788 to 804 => 0.092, 14.3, 13.2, 14.4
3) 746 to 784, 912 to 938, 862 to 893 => 0.117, 13.9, 12.4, 13.8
